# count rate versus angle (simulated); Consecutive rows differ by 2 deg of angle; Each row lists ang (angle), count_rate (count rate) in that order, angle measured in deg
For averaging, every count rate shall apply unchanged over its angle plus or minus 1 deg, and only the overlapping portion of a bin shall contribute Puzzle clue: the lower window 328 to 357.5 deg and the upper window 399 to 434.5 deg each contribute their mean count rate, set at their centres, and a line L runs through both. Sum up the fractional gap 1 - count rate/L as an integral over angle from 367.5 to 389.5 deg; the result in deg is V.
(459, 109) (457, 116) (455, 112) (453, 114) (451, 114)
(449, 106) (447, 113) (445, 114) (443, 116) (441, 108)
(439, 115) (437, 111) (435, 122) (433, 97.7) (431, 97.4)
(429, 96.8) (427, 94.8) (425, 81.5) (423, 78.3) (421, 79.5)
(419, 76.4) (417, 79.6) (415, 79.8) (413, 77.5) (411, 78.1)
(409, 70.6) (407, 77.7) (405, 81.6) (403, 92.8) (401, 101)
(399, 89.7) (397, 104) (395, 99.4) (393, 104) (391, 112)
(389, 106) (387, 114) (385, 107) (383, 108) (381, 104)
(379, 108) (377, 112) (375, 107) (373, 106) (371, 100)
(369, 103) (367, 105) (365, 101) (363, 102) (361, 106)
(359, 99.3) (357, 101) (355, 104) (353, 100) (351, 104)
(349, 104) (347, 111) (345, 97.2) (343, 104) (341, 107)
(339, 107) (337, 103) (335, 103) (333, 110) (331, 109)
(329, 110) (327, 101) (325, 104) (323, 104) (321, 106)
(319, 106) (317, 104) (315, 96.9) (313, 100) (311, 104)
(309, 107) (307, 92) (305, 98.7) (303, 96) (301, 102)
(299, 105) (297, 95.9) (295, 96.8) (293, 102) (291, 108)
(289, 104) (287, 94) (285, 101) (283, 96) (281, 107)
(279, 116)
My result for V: -2.6 deg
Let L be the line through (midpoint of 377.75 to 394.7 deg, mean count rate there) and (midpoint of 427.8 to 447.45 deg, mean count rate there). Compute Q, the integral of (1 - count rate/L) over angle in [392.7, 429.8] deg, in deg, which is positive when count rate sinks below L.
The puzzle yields 7.6 deg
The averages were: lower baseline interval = 108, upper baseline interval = 109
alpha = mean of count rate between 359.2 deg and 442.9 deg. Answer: 97.7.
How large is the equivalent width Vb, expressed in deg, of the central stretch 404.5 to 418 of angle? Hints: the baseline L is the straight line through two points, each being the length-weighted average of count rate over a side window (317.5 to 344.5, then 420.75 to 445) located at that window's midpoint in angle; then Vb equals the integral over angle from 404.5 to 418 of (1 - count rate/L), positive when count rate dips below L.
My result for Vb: 3.2 deg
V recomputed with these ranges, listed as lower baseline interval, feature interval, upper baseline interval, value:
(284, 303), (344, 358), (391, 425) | -1.4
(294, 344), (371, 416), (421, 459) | 3.0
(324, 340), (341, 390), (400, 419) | -4.9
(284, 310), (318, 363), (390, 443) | -3.2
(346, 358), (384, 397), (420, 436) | -1.1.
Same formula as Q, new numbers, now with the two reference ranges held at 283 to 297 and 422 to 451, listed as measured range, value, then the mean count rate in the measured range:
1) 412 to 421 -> 2.2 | 78.5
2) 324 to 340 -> -0.7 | 106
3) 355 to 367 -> 0.0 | 102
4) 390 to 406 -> 0.8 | 98.1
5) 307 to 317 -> 0.0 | 101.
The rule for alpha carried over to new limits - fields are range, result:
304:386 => 104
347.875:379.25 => 104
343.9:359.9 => 103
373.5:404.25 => 104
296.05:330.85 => 102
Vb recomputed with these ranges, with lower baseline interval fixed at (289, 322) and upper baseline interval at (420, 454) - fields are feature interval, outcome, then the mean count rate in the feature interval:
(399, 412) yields 2.4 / 84.1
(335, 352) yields -0.4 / 105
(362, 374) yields -0.1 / 103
